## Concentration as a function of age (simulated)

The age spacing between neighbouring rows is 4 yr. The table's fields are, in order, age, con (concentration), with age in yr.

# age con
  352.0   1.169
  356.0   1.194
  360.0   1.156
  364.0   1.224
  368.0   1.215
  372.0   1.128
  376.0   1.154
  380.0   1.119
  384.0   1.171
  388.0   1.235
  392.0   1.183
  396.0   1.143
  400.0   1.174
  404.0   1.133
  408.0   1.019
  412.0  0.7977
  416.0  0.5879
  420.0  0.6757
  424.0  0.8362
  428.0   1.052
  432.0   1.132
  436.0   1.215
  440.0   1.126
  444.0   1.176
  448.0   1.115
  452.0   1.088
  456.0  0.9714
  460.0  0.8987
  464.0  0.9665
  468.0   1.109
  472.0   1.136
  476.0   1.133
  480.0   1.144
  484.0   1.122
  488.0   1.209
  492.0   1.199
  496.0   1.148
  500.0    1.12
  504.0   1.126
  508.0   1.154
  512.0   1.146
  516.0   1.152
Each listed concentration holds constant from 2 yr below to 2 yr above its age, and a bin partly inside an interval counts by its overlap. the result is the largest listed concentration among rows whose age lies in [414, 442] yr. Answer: 1.215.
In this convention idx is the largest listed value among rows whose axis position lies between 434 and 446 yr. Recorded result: 1.215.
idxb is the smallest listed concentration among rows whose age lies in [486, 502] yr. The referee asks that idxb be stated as 1.12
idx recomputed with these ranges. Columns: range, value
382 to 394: 1.235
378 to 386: 1.171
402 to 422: 1.133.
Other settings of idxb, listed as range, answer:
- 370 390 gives 1.119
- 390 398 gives 1.143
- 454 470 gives 0.8987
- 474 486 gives 1.122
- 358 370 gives 1.156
